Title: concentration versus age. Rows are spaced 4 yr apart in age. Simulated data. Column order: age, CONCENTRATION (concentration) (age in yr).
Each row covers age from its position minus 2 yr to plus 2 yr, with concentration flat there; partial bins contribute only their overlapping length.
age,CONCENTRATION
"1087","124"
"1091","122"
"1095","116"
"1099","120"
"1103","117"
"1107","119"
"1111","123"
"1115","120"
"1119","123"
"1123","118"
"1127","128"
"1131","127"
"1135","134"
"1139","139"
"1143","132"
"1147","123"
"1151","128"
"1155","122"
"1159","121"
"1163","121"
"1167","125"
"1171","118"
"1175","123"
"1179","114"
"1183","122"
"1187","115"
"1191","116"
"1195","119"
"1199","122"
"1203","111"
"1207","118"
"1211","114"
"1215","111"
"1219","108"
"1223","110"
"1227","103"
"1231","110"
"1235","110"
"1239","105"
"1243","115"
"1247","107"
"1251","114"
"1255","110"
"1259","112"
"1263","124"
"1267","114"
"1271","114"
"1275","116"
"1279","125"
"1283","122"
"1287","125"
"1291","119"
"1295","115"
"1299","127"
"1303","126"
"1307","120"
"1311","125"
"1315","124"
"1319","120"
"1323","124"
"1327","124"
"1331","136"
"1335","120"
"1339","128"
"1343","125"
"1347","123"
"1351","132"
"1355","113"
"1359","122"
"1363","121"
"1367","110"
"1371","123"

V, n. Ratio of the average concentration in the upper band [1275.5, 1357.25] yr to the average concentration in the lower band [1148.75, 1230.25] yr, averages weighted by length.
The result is 1.06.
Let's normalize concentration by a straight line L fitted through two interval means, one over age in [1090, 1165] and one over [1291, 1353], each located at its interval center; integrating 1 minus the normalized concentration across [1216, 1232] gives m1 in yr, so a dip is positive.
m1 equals 2.1 yr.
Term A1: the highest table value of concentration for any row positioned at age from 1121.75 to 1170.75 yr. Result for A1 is 139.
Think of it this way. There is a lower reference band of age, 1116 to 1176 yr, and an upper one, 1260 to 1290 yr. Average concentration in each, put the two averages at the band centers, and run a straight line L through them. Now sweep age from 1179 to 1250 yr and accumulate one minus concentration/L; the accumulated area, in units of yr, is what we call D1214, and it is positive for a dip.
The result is 5.6 yr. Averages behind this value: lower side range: 125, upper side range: 120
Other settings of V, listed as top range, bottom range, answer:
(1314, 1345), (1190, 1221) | 1.09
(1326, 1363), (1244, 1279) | 1.09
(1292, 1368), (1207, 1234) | 1.12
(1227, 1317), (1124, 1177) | 0.93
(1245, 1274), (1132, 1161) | 0.89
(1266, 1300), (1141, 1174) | 0.97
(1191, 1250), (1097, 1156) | 0.90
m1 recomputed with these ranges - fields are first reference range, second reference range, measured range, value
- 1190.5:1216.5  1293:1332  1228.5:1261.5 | 2.3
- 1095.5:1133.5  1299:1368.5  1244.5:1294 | 2.4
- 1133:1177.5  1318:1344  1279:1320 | 1.0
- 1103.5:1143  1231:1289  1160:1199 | 0.6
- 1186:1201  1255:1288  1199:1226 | 1.3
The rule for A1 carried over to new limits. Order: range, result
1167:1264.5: 125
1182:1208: 122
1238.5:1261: 115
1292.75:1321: 127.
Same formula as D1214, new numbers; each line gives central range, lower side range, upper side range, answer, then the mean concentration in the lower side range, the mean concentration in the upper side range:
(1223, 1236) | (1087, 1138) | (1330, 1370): 1.57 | 123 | 123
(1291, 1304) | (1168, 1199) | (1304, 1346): 0.17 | 119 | 125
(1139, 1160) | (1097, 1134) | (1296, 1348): -0.74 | 122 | 125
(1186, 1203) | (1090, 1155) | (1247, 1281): 0.35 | 124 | 116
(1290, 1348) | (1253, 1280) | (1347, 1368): -2.57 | 116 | 120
